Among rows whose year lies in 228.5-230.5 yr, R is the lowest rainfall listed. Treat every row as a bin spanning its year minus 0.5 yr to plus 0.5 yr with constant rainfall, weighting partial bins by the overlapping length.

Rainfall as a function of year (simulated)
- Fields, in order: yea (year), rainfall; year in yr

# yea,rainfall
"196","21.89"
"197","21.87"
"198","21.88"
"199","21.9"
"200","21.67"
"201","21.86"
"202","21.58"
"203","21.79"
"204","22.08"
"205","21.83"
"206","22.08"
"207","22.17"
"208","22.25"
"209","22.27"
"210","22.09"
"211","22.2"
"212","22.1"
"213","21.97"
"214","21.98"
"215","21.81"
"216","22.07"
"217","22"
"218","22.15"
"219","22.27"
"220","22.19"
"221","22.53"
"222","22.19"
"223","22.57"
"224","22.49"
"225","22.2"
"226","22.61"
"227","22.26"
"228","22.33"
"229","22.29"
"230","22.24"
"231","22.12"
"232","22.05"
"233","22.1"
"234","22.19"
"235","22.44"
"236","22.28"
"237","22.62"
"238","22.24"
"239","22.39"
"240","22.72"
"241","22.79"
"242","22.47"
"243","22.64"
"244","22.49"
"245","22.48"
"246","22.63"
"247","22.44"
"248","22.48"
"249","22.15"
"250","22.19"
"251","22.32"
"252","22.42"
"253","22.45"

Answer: 22.24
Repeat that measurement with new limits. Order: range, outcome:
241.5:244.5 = 22.47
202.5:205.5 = 21.79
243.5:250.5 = 22.15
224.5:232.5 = 22.05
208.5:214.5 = 21.97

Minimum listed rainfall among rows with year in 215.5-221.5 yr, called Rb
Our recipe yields 22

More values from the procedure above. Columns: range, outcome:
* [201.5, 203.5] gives 21.58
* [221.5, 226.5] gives 22.19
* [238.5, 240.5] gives 22.39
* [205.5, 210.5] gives 22.08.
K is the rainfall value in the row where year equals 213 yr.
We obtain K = 21.97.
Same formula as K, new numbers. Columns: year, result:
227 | 22.26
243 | 22.64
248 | 22.48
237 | 22.62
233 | 22.1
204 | 22.08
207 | 22.17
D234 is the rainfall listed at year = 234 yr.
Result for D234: 22.19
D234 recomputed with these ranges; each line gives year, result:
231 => 22.12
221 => 22.53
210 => 22.09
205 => 21.83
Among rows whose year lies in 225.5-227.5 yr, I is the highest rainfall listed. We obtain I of 22.61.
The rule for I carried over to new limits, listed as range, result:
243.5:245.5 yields 22.49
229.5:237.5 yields 22.62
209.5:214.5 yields 22.2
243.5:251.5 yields 22.63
